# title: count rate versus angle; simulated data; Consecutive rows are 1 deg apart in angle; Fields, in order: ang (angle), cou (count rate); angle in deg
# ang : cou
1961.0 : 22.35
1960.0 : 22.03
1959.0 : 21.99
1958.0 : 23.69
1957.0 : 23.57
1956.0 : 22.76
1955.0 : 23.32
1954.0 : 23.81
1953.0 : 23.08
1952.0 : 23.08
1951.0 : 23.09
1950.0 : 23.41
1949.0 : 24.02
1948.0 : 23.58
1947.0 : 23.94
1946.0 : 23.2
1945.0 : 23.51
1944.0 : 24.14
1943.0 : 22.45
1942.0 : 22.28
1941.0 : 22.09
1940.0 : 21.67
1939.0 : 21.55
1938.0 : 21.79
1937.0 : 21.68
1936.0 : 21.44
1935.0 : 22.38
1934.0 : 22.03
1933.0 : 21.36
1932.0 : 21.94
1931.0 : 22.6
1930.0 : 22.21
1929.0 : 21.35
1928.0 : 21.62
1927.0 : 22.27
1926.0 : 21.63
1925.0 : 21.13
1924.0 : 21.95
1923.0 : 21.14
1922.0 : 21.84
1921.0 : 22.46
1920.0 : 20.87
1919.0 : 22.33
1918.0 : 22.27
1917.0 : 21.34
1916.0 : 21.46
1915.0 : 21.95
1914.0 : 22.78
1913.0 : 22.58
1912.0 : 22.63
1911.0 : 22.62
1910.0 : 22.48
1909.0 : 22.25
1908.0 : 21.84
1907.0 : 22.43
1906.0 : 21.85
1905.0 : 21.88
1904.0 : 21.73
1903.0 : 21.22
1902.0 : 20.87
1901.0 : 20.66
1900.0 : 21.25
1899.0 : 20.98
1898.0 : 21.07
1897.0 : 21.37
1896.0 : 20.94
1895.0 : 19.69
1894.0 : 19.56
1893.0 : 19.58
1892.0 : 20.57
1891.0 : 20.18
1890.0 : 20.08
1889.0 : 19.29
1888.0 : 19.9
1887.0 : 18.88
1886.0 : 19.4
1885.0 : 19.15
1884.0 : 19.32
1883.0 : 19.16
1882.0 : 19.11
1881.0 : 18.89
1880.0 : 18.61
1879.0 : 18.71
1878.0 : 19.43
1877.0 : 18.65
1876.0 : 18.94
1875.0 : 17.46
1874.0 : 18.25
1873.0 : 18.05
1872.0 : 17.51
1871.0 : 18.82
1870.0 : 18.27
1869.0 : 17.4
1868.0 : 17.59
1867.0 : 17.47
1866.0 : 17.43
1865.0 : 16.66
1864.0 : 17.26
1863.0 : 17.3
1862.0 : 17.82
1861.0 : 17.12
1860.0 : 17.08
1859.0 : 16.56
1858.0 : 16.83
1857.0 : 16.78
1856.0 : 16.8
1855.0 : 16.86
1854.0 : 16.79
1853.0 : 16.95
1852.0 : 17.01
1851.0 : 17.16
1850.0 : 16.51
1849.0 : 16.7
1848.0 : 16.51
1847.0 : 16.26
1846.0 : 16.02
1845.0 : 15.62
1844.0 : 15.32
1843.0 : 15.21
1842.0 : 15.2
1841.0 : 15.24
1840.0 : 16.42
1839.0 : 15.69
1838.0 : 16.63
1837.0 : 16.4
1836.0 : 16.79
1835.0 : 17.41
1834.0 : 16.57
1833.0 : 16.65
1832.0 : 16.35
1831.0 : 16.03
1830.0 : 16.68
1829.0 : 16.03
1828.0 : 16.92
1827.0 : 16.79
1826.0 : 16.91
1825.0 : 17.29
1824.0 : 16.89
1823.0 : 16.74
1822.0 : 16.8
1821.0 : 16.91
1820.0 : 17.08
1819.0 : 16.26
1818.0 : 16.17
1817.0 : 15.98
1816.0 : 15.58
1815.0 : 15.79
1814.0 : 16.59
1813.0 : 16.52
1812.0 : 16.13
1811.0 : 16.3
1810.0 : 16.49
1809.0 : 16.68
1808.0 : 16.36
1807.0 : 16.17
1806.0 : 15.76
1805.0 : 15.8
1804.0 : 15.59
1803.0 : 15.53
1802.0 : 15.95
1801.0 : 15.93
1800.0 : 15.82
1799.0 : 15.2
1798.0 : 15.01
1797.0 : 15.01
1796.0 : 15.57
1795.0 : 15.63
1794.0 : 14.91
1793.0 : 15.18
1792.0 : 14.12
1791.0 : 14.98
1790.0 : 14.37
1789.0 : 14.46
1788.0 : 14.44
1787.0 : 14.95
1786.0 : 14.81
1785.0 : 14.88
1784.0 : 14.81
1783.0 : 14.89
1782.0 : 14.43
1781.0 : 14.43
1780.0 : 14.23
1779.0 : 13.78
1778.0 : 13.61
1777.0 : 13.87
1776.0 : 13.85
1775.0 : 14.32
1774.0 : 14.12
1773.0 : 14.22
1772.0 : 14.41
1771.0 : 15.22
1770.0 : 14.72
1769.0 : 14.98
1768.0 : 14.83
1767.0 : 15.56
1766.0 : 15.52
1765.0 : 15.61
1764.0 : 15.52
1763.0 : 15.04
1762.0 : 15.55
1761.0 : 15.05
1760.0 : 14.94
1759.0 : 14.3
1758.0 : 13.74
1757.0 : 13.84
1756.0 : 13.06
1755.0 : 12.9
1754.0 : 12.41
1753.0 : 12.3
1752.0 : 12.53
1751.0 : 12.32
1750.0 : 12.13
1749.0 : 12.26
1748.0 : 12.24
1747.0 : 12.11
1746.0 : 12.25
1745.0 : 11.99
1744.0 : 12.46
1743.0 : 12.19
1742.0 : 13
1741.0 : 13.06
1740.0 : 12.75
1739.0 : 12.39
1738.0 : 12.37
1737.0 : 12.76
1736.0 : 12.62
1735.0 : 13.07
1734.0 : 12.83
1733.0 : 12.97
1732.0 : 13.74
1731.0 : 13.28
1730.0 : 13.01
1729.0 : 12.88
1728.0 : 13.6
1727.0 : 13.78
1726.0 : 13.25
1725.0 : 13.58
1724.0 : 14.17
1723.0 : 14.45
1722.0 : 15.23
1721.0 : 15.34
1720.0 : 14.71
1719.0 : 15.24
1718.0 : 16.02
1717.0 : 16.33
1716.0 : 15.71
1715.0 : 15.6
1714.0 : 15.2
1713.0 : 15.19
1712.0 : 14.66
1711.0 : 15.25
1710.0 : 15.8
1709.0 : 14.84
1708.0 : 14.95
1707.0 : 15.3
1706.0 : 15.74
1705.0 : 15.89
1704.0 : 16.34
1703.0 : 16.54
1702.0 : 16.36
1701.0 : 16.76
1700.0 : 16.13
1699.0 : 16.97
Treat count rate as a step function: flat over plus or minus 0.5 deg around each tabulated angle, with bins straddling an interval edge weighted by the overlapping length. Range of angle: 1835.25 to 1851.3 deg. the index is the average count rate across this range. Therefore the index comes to 16.1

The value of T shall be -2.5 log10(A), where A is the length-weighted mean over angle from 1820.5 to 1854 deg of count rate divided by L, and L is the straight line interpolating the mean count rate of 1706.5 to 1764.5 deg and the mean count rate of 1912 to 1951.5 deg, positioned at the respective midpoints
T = 0.108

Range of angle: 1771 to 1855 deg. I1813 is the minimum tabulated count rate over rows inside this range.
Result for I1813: 13.61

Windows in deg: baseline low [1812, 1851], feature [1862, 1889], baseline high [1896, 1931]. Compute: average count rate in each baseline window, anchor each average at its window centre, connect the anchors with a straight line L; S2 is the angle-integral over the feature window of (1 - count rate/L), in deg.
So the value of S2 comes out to 1.3 deg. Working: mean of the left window 16.4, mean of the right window 21.8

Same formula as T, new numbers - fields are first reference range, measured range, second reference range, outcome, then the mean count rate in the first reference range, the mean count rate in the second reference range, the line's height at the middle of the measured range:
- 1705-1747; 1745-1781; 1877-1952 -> 0.11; 14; 21.4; 15.4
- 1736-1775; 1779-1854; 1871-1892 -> 0.02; 13.6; 19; 16.2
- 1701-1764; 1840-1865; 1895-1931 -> 0.16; 14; 21.7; 19.1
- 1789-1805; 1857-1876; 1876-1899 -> 0.07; 15.2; 19.6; 18.6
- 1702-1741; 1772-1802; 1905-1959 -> 0.15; 14.4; 22.4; 16.9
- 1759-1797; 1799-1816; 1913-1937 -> 0.01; 14.7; 21.9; 16.2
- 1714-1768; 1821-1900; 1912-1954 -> 0.08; 13.7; 22.3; 19.1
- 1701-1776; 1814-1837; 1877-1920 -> 0.07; 14.1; 20.7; 17.7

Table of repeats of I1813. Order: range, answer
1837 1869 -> 15.2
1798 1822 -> 15.01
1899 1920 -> 20.66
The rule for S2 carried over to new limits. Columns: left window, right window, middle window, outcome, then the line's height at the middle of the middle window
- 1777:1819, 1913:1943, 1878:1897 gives 0.3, 19.8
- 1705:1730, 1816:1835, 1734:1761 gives 4.5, 15.3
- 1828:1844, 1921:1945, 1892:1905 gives -0.6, 19.9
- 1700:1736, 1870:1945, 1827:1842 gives 1.7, 18.6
